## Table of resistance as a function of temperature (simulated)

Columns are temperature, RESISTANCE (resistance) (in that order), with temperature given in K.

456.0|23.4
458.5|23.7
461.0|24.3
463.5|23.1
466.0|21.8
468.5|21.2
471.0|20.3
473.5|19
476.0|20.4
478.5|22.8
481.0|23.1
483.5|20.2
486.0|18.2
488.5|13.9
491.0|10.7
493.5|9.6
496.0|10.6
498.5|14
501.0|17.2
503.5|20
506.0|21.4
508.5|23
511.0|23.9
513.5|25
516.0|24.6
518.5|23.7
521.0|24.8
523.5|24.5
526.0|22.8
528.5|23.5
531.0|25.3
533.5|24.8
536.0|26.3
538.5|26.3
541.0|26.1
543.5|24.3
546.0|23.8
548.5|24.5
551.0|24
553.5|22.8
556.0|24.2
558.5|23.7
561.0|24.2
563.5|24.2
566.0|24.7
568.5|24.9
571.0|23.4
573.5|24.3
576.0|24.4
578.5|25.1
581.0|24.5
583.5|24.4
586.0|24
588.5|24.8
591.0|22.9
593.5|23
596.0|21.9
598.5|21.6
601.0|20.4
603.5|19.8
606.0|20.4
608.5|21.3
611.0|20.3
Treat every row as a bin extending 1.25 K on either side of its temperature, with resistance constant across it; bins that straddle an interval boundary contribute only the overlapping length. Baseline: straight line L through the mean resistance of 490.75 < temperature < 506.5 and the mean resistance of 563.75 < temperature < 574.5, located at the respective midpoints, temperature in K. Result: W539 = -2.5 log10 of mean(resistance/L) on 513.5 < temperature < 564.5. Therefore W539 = -0.22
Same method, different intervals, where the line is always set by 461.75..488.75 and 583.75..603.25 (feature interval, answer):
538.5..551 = -0.138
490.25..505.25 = 0.440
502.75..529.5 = -0.102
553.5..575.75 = -0.094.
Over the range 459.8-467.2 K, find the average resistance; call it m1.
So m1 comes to 23.1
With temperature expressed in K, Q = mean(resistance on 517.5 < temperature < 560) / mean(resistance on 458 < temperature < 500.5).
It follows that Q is 1.32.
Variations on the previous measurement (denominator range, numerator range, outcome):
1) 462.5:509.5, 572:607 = 1.25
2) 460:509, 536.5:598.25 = 1.30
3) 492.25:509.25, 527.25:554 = 1.51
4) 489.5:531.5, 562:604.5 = 1.16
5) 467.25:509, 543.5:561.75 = 1.34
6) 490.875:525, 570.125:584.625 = 1.23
